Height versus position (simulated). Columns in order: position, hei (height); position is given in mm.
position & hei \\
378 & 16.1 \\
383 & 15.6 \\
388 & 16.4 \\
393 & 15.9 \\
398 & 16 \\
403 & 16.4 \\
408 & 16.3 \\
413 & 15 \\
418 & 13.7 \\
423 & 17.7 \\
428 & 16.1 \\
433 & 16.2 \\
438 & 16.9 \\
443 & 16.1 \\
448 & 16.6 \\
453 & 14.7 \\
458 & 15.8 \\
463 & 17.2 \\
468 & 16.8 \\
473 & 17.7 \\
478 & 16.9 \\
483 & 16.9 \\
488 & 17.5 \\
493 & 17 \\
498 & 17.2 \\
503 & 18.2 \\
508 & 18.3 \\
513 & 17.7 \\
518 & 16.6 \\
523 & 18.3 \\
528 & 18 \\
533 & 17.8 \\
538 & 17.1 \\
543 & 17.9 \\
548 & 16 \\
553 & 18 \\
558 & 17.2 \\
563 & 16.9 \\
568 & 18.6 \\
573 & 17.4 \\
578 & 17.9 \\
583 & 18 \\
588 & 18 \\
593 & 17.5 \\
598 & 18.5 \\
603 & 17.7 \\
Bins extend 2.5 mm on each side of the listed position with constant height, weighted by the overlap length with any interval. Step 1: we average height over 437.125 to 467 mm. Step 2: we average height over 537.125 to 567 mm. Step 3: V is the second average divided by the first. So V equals 1.1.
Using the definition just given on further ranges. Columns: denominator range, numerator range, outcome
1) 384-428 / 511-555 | 1.10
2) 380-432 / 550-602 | 1.12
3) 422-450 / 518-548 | 1.06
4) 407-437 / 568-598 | 1.13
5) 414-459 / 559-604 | 1.12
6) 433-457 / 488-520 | 1.09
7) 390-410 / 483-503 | 1.07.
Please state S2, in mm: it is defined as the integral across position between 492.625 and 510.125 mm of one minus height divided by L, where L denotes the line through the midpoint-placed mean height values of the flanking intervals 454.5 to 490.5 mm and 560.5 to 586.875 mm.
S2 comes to -0.60 mm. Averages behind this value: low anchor 16.9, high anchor 17.8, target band 17.7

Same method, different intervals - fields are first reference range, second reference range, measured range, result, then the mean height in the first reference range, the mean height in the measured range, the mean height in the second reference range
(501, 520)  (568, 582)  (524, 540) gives 0.05 mm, 17.7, 17.7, 17.9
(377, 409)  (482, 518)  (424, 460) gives 1.30 mm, 16.1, 16.1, 17.5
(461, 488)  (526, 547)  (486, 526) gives -0.57 mm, 17.1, 17.6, 17.6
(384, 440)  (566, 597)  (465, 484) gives -0.41 mm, 16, 17.1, 17.9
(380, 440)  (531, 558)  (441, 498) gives -0.28 mm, 16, 16.7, 17.3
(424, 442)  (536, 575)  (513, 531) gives -0.53 mm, 16.5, 17.6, 17.4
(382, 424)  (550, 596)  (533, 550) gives 0.21 mm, 15.8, 17.1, 17.7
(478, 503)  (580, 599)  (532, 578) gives 0.67 mm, 17.2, 17.4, 18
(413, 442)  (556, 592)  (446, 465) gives 0.37 mm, 16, 16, 17.7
